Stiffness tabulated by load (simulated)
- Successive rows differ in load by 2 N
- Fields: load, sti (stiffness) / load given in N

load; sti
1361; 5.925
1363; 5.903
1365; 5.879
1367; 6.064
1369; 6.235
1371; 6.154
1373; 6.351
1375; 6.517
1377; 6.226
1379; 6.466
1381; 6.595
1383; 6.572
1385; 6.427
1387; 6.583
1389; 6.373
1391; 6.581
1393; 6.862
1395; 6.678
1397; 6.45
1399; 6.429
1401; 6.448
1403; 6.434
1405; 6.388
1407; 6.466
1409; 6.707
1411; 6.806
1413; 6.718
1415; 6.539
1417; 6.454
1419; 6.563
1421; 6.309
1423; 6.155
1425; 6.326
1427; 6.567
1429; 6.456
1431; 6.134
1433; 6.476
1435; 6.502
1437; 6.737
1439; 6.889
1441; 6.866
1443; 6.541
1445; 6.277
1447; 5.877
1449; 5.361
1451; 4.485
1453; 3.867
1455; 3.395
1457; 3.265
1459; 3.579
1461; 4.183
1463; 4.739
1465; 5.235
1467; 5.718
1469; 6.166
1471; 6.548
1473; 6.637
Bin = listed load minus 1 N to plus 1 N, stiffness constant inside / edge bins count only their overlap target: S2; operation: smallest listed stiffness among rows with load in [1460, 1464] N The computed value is 4.183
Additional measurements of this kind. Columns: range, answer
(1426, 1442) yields 6.134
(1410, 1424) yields 6.155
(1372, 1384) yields 6.226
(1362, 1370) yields 5.879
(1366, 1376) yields 6.064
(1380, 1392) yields 6.373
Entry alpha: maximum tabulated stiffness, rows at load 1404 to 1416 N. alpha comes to 6.806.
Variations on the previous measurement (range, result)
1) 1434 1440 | 6.889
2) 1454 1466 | 5.235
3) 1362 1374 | 6.351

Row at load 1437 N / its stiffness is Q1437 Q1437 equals 6.737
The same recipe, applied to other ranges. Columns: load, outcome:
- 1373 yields 6.351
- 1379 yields 6.466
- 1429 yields 6.456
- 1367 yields 6.064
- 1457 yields 3.265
